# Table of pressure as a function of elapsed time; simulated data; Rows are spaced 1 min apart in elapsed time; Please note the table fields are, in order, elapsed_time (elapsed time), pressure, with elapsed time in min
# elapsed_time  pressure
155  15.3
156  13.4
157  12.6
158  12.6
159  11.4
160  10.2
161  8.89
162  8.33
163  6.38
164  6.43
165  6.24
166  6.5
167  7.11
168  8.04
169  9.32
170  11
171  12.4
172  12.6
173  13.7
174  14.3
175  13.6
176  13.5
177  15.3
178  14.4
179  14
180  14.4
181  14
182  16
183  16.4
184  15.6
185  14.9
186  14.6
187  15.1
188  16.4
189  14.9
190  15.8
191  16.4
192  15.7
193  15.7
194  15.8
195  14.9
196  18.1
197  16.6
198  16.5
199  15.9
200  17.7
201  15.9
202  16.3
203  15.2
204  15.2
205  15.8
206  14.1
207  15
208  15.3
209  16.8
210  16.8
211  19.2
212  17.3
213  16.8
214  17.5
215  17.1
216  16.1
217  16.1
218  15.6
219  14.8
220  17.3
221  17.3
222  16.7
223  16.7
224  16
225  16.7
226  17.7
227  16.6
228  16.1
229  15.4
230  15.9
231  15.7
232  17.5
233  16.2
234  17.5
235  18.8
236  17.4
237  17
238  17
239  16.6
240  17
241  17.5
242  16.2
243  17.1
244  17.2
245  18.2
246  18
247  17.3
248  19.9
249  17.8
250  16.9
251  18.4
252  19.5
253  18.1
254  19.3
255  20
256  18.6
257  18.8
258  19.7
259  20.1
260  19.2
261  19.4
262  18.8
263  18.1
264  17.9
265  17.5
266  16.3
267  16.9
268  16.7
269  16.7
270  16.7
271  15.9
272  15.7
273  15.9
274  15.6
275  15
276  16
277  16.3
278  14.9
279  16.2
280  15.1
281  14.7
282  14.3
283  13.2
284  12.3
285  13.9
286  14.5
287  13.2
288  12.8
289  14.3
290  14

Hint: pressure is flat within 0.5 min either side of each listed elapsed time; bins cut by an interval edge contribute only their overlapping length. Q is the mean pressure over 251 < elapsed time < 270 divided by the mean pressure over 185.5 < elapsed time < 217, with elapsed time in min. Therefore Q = 1.14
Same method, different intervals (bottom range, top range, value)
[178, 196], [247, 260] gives 1.23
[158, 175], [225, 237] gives 1.72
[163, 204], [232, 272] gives 1.29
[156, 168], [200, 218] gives 1.82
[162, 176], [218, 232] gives 1.66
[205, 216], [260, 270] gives 1.07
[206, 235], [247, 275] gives 1.08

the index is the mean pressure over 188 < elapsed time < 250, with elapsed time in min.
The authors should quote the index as 16.6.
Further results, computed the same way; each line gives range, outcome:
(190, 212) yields 16.2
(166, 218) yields 15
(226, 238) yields 16.8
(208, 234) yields 16.6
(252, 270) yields 18.3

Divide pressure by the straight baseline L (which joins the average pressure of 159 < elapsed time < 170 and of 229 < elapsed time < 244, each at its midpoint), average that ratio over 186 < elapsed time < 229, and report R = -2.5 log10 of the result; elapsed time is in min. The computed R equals -0.23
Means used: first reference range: 8.06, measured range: 16.2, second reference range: 16.9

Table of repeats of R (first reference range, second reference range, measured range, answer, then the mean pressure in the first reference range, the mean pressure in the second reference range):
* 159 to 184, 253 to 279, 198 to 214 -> -0.19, 11.5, 17.4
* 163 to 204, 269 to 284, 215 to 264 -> -0.19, 13.9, 15.3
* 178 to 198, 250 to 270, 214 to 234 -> 0.03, 15.5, 18.3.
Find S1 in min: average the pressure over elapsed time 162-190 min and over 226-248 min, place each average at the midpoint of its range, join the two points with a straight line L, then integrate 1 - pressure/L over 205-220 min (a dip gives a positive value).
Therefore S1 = -1.1 min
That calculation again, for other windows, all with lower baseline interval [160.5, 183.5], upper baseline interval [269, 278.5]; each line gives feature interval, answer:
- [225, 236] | -2.2 min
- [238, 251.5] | -2.7 min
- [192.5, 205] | -3.5 min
